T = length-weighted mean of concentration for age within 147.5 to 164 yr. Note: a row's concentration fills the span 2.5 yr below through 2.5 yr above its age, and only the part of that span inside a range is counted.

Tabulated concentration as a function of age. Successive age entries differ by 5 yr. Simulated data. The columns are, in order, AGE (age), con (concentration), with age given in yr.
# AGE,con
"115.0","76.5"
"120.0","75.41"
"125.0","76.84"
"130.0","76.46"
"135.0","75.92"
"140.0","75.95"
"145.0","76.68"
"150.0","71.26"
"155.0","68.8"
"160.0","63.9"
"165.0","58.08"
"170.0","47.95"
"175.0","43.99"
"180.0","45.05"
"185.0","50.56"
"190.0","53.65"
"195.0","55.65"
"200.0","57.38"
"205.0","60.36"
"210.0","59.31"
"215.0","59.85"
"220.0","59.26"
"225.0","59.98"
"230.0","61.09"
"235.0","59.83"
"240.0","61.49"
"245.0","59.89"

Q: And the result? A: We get 67.1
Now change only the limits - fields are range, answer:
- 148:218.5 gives 56.8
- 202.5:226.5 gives 59.7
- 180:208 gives 54.7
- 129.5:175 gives 66.6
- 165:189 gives 48.5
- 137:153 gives 74.5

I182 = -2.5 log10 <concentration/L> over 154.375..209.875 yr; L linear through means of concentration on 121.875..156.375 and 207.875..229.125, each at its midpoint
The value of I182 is 0.21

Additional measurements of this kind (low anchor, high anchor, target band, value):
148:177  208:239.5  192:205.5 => 0.04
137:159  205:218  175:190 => 0.33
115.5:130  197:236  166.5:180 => 0.40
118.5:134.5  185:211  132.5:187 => 0.10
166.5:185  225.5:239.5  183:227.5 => -0.07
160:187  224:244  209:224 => -0.03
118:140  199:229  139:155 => -0.01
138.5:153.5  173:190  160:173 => 0.08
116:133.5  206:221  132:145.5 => -0.04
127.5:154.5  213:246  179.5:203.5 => 0.24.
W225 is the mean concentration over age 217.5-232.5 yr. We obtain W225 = 60.1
